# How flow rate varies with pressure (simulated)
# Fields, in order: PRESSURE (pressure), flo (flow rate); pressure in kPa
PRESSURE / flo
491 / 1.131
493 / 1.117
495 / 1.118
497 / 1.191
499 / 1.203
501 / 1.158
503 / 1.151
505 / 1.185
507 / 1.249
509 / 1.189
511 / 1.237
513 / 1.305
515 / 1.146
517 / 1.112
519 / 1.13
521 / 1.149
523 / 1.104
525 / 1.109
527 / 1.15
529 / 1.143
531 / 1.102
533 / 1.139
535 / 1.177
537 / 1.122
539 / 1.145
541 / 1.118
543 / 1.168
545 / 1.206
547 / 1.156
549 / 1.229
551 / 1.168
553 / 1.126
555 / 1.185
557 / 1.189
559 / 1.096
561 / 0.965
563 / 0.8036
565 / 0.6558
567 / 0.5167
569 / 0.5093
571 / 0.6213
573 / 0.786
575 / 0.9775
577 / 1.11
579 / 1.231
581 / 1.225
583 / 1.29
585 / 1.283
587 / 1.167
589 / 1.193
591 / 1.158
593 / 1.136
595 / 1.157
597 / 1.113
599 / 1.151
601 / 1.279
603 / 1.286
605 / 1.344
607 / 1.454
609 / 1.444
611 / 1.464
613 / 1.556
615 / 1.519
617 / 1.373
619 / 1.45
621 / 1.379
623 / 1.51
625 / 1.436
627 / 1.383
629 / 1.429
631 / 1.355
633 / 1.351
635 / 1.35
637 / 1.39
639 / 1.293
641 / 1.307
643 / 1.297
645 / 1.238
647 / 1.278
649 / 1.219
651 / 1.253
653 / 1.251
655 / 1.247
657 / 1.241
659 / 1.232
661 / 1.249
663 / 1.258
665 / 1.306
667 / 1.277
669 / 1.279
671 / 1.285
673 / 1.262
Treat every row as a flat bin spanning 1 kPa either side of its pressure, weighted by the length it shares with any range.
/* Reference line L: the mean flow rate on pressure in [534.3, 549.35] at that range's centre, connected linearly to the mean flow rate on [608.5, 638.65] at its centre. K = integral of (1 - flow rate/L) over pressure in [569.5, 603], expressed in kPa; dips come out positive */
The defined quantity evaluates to 5.0 kPa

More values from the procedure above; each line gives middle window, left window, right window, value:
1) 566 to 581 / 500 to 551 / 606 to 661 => 4.8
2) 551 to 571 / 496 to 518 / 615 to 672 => 5.6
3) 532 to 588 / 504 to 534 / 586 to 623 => 8.5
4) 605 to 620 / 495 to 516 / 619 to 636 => -0.9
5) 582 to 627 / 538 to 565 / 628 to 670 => -4.5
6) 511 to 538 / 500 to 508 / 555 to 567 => -1.4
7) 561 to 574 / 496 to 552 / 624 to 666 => 5.8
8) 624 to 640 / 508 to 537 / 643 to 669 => -1.7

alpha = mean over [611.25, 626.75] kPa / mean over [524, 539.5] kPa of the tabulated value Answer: 1.28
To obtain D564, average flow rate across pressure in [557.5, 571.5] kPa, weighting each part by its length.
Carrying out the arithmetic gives 0.759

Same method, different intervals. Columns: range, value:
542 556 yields 1.18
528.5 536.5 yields 1.14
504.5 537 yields 1.16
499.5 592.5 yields 1.1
